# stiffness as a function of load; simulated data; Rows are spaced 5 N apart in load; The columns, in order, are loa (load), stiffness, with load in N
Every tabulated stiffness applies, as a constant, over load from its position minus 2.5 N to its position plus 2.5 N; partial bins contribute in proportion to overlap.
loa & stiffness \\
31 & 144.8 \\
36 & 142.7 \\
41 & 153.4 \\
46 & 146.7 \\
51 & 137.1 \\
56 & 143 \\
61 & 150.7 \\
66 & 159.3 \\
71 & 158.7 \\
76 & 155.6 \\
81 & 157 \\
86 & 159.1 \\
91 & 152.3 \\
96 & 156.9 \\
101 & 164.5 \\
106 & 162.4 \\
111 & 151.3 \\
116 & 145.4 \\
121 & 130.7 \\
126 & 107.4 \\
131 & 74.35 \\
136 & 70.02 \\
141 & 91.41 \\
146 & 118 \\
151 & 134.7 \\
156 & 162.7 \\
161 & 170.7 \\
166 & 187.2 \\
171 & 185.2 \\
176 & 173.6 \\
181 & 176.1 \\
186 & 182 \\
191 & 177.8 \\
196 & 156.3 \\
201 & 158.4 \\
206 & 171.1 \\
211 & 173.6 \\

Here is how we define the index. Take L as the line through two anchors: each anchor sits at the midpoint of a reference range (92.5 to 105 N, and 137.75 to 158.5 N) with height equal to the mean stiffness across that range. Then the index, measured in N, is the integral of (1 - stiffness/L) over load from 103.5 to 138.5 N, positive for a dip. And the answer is 6.16 N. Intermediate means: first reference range 160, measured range 120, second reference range 125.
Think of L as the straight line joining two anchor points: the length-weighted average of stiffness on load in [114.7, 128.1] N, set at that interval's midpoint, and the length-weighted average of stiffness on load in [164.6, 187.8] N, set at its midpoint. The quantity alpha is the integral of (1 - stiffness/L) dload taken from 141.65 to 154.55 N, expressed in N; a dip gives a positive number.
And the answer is 2.45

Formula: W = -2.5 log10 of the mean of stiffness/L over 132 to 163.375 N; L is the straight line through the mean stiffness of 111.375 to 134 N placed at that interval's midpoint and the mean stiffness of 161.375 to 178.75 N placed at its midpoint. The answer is 0.25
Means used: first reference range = 117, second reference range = 181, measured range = 122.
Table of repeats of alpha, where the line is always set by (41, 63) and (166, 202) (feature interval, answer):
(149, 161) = 1.0 N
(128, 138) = 5.5 N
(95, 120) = 0.5 N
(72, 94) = -0.6 N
